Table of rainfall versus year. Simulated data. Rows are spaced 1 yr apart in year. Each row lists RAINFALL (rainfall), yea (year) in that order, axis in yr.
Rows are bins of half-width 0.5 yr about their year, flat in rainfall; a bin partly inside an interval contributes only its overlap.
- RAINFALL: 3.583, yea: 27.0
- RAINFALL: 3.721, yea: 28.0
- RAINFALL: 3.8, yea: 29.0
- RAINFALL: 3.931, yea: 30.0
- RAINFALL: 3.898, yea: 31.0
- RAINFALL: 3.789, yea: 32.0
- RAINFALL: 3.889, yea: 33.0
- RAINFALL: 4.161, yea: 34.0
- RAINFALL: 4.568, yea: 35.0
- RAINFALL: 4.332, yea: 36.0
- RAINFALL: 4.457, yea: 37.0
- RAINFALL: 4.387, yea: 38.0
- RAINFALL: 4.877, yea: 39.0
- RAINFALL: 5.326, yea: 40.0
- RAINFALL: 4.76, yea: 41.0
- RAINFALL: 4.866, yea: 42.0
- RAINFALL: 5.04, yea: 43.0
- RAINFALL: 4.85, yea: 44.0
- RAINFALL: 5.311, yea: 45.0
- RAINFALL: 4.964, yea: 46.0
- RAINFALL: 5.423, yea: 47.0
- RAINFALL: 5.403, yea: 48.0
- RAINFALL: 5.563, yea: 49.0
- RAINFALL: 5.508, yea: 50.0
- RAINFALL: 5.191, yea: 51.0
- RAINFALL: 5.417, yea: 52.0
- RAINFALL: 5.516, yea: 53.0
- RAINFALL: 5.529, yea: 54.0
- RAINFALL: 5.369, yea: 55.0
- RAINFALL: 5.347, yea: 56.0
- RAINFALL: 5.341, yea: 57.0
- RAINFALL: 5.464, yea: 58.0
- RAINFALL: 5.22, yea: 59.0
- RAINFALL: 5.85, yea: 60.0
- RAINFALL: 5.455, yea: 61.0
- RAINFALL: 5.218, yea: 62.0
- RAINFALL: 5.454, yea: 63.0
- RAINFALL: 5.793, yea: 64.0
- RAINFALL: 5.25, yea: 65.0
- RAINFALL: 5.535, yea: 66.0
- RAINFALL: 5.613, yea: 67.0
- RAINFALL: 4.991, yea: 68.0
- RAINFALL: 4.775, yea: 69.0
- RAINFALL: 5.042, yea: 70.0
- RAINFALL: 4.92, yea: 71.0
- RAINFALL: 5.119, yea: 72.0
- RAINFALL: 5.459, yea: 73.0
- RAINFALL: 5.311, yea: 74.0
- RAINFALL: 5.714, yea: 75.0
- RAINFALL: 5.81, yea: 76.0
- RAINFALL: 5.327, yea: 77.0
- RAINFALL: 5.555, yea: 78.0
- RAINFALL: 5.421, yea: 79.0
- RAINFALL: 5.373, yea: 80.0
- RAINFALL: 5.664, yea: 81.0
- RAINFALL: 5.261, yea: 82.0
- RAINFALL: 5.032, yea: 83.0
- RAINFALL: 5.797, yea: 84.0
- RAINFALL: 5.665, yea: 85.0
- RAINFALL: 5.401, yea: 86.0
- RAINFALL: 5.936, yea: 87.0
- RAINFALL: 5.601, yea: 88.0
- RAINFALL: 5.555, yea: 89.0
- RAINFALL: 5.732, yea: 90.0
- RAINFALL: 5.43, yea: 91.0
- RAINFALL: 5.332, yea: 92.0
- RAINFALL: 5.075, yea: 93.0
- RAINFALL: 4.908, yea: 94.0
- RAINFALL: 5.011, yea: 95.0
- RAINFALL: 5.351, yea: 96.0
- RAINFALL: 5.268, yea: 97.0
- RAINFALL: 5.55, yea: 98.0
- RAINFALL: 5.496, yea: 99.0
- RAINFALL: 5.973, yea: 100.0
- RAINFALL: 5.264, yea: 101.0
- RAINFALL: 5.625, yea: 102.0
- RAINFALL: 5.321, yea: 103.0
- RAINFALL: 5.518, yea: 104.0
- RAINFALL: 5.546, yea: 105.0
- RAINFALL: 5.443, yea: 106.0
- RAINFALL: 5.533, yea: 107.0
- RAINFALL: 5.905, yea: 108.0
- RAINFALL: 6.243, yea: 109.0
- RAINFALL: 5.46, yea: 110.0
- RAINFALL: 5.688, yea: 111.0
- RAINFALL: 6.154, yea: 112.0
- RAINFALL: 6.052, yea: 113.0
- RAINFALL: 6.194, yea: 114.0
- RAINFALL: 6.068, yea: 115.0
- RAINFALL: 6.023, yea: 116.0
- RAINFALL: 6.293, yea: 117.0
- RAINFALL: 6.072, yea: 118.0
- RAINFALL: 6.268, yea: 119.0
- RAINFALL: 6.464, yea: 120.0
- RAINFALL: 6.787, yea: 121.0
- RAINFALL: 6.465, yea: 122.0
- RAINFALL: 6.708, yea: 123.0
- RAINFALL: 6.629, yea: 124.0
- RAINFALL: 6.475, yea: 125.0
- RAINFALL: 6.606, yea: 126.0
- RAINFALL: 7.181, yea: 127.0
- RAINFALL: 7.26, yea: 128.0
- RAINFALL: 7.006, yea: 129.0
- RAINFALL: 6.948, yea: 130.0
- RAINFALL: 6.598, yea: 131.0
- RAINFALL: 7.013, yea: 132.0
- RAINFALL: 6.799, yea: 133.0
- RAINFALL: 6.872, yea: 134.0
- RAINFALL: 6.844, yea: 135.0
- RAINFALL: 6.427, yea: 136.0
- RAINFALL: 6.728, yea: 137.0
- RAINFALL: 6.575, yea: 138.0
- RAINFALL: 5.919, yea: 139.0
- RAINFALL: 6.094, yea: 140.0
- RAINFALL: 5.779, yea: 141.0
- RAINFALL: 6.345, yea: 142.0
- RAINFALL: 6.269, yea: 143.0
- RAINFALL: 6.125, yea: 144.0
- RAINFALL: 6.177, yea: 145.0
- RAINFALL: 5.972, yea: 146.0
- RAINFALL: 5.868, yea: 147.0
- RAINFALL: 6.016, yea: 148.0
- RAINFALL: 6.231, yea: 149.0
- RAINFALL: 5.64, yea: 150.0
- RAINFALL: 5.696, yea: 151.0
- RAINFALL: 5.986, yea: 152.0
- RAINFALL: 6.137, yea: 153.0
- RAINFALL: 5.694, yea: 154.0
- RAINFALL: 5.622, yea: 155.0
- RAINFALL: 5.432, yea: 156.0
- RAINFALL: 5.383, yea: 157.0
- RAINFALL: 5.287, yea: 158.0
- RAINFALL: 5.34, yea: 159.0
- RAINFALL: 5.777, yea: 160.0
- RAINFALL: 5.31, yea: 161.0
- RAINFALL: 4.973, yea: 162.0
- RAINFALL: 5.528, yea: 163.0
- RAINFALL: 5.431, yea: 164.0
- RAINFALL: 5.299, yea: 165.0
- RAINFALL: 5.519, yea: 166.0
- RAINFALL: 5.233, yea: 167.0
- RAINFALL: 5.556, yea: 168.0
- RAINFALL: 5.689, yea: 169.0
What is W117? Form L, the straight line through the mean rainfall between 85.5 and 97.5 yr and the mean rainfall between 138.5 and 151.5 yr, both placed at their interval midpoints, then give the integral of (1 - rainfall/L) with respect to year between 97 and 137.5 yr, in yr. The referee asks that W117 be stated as -3.8 yr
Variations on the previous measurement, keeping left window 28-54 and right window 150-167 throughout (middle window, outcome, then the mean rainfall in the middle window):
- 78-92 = -1.3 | 5.52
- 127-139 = -3.2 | 6.8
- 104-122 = -2.7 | 6.01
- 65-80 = -1.1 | 5.33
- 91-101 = -0.4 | 5.33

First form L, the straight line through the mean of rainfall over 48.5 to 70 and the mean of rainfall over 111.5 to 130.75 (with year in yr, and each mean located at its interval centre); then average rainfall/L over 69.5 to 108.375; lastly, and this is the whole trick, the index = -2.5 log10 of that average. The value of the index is 0.092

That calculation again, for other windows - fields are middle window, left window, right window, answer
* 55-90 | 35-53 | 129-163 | -0.02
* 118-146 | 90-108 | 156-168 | -0.21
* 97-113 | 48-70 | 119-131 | 0.12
